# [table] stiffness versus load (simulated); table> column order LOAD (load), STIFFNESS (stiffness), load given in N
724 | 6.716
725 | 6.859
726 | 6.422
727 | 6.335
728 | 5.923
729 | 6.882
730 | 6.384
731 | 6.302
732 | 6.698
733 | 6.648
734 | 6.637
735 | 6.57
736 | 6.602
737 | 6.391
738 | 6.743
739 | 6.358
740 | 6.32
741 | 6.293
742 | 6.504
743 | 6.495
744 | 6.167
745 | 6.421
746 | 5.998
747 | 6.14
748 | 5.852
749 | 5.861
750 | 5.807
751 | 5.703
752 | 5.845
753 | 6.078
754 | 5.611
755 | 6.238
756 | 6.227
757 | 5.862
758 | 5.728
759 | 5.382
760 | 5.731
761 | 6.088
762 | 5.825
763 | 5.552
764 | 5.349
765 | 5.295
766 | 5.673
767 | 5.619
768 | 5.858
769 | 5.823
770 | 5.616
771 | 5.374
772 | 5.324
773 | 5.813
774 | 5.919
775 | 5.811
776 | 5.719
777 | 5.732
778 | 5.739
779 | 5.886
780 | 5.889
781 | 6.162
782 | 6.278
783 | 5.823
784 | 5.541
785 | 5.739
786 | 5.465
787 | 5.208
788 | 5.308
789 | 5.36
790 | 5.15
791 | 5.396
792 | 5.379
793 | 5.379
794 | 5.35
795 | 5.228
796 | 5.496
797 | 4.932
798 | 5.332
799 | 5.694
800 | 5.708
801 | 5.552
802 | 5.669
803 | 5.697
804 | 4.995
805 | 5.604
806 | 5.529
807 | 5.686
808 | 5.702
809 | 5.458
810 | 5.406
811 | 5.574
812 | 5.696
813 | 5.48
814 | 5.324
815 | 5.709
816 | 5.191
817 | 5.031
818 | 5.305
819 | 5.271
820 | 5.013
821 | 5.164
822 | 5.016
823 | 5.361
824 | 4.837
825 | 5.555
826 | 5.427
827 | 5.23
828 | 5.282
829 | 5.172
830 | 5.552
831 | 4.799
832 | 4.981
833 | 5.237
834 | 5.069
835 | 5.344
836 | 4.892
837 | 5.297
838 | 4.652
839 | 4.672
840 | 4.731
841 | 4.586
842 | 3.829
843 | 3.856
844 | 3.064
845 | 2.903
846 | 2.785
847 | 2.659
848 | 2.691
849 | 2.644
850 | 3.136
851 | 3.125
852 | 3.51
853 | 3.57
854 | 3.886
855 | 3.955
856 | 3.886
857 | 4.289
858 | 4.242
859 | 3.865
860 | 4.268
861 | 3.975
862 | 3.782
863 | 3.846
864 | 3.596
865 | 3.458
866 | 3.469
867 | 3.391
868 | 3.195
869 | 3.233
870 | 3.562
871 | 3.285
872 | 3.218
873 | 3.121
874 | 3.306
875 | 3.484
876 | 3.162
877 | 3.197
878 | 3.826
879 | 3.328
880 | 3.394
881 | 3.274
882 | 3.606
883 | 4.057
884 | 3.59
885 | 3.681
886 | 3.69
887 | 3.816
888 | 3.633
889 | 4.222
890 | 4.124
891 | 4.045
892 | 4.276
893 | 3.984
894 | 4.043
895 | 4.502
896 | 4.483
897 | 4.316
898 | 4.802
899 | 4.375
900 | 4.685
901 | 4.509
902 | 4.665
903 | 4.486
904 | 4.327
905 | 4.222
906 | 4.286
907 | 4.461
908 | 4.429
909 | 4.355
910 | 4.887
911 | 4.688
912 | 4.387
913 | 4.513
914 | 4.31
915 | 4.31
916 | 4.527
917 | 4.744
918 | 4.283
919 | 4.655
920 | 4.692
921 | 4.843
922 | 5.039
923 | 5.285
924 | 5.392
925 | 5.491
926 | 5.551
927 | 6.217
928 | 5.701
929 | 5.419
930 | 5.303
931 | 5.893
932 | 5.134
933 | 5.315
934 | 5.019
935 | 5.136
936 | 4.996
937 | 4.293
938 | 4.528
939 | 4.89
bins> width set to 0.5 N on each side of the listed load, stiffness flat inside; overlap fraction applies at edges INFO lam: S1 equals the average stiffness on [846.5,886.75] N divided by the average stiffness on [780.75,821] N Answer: 0.64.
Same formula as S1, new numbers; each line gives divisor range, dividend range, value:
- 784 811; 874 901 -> 0.72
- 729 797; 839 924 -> 0.67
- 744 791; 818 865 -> 0.75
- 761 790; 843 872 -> 0.61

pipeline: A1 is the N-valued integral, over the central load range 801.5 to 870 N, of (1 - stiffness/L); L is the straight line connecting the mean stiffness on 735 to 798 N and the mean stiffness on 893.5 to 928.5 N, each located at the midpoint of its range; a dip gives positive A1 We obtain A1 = 9.93 N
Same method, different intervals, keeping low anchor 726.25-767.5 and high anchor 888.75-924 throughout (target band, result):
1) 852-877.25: 6.7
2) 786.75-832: 0.9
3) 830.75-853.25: 5.1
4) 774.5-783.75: -0.2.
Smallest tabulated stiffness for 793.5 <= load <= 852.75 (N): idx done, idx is 2.644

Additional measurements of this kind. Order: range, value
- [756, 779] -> 5.295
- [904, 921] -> 4.222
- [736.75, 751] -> 5.703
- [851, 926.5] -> 3.121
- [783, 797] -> 4.932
